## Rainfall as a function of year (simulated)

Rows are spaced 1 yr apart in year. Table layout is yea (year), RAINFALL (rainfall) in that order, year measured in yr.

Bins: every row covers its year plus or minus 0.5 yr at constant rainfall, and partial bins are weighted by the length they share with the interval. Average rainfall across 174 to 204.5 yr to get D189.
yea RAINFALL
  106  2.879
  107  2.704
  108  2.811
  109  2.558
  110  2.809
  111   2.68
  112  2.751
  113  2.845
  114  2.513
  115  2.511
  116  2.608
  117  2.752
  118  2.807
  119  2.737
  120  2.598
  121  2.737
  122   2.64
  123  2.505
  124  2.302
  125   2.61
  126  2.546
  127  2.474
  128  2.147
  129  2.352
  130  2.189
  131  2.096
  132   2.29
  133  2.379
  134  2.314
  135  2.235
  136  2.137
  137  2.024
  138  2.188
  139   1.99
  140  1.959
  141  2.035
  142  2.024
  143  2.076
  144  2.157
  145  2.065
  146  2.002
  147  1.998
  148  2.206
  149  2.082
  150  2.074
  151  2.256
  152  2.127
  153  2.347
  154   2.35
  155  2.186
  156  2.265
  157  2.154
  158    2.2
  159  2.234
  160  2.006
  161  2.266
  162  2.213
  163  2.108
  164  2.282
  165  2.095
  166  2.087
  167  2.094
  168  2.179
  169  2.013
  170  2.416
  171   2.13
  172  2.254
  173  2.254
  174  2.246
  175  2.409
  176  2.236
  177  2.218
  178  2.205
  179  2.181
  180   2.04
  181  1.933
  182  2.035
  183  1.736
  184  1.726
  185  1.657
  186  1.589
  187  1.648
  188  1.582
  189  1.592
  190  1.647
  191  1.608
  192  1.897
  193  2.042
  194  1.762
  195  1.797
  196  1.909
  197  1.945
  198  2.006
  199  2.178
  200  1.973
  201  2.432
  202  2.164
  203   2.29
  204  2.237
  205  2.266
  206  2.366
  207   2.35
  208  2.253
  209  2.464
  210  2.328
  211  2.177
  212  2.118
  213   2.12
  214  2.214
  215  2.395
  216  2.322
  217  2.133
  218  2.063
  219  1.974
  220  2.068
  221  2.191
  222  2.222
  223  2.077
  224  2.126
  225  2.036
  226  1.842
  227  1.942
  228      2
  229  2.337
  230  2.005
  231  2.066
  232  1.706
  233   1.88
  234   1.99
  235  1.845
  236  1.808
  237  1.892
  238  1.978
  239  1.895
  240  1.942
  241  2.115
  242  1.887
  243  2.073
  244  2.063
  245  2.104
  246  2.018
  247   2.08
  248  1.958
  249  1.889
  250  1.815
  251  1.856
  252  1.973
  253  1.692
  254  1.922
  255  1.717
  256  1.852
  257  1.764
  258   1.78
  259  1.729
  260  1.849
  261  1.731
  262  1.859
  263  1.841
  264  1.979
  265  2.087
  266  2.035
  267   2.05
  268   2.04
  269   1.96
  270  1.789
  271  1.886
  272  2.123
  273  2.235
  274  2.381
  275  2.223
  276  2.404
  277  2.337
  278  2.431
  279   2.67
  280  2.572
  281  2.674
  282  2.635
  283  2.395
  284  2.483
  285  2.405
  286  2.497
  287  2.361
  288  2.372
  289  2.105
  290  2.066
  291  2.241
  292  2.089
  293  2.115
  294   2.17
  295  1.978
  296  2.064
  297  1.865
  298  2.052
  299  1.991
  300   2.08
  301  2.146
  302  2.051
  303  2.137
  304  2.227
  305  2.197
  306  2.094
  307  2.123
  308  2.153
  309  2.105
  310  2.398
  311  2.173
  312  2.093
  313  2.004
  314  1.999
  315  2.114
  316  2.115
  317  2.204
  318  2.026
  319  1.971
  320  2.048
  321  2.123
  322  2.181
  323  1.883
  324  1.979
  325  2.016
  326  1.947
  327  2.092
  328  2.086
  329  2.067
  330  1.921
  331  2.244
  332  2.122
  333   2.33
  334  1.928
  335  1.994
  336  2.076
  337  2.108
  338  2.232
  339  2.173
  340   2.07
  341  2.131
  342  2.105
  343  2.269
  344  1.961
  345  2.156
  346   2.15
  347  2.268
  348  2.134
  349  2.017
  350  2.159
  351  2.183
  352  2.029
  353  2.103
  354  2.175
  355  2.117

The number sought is 1.96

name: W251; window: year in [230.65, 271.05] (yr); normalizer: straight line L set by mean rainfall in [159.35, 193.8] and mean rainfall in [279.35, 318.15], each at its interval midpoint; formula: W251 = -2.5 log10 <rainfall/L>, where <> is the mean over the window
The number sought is 0.12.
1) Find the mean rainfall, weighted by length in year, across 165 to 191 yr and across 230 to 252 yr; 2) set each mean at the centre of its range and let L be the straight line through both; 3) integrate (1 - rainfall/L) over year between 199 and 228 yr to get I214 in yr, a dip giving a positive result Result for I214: -3.1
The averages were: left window 2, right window 1.95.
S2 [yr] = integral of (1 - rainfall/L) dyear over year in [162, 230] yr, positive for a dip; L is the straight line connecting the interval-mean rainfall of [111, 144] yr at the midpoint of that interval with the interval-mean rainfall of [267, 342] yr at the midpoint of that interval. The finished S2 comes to 6.5 yr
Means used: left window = 2.39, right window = 2.16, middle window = 2.08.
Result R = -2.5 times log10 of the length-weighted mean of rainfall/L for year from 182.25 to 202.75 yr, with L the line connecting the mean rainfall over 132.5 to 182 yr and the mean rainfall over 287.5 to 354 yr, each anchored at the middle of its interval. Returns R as 0.16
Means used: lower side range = 2.16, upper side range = 2.1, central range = 1.85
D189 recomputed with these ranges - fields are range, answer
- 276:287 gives 2.5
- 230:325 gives 2.07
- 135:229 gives 2.09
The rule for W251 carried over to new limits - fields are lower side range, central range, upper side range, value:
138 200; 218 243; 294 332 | 0.04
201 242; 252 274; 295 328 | 0.10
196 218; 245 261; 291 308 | 0.16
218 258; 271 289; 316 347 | -0.19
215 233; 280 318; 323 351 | -0.05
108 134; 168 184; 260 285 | 0.13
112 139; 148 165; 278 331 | 0.09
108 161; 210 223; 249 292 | 0.02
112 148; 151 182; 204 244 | 0.03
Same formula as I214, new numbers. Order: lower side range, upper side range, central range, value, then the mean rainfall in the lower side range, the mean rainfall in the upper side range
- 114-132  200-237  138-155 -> 2.1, 2.5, 2.13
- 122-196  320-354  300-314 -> -0.3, 2.11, 2.1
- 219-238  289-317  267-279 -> -0.7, 2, 2.11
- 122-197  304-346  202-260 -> 1.8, 2.11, 2.1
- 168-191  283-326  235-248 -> 0.5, 1.98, 2.13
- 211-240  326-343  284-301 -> -0.7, 2.04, 2.11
